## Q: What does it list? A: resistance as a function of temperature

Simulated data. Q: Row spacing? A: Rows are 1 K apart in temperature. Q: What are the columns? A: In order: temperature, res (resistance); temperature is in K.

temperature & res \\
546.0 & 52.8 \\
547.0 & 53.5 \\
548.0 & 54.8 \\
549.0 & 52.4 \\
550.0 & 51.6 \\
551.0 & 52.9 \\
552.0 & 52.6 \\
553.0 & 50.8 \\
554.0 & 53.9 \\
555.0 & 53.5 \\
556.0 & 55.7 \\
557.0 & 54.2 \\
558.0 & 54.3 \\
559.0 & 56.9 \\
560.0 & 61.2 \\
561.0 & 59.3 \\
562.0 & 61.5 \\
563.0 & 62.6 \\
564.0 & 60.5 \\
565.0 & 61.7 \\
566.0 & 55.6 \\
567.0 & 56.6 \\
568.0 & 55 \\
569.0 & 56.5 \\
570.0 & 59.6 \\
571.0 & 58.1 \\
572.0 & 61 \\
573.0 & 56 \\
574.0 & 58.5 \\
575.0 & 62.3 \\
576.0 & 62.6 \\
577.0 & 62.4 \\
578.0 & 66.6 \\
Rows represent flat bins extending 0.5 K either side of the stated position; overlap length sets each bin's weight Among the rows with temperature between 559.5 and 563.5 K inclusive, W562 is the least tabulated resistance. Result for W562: 59.3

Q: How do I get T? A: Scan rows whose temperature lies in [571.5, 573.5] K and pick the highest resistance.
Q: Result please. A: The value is 61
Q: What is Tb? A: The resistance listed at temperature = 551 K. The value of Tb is 52.9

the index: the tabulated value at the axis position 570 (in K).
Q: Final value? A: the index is 59.6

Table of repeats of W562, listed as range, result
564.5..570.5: 55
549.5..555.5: 50.8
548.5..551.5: 51.6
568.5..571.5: 56.5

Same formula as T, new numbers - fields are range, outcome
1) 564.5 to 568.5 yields 61.7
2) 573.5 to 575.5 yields 62.3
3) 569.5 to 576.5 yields 62.6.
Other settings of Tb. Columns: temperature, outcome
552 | 52.6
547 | 53.5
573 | 56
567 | 56.6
